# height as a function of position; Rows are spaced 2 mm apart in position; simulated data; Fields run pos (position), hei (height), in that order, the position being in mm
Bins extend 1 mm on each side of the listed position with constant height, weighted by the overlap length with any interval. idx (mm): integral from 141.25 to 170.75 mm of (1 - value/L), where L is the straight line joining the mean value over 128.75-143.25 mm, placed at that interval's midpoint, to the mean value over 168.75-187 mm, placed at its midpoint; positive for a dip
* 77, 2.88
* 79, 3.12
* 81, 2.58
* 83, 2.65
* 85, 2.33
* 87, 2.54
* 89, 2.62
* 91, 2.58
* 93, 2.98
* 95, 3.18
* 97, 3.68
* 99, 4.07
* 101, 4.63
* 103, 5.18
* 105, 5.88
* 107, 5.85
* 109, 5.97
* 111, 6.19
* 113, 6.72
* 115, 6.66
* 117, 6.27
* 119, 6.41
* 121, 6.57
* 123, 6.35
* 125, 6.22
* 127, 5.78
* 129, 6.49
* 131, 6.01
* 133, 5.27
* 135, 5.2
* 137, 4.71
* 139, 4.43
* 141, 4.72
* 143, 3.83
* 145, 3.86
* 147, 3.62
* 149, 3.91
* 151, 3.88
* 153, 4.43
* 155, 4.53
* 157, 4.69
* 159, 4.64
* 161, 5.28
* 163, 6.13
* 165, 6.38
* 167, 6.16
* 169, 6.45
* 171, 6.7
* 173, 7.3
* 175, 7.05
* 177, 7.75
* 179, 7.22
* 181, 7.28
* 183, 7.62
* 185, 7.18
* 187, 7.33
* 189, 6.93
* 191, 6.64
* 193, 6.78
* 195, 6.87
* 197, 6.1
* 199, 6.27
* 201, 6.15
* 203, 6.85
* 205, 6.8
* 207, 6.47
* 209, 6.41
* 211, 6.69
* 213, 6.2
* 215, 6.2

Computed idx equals 6.0 mm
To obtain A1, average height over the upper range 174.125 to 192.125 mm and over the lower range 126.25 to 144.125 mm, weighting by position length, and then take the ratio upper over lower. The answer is 1.4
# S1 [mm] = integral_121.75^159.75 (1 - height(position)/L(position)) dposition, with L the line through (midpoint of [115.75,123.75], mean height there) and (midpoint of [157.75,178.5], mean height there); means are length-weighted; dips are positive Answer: 9.0 mm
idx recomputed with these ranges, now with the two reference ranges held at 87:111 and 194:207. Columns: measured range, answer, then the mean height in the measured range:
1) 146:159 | 2.9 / 4.21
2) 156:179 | -1.9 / 6.27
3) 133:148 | 2.2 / 4.4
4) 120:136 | -3.6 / 5.99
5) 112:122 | -4.0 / 6.53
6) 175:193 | -3.2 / 7.21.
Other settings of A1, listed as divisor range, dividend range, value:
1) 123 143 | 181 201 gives 1.27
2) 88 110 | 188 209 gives 1.55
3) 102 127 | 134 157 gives 0.70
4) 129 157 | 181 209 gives 1.48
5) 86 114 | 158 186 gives 1.50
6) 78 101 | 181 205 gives 2.26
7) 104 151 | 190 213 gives 1.19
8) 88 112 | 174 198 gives 1.60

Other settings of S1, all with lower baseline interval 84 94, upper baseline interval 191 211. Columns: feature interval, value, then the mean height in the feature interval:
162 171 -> -1.68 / 6.33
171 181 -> -2.83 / 7.26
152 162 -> 0.57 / 4.71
